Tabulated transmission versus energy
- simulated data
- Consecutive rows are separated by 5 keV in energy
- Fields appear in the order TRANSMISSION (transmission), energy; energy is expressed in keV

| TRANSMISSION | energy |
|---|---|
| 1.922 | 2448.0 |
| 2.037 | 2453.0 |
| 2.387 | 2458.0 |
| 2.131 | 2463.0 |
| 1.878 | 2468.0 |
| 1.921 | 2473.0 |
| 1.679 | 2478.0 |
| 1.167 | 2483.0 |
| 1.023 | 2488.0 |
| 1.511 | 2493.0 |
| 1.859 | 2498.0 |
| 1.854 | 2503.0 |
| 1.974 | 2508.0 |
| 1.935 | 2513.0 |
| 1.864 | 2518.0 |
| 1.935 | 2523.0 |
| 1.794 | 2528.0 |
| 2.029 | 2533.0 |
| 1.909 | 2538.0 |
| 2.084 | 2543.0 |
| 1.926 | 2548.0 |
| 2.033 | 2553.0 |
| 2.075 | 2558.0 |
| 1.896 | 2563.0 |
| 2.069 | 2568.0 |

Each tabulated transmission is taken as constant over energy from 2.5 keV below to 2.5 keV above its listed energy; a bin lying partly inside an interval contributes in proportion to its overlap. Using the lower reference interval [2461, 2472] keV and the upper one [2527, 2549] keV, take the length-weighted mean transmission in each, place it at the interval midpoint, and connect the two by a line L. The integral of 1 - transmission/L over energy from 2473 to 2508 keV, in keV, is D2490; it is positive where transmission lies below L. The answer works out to 7.09 keV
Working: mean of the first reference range 1.99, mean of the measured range 1.58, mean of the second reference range 1.96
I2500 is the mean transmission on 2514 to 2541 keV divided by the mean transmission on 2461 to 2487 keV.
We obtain 1.1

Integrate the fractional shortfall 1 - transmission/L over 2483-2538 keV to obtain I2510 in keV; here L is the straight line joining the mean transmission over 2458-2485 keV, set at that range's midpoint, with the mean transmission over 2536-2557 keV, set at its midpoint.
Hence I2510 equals 4.6 keV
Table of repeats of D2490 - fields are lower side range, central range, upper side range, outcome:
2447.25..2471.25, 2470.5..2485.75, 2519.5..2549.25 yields 3.5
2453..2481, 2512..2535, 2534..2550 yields 0.9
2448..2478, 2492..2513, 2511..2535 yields 1.2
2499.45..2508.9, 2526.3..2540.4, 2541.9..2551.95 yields 0.4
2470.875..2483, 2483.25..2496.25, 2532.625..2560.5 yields 3.4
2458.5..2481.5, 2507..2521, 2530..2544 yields 0.3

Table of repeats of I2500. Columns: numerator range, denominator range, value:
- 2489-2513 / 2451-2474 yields 0.85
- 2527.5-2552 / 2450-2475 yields 0.95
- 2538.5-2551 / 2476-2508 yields 1.29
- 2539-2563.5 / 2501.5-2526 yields 1.05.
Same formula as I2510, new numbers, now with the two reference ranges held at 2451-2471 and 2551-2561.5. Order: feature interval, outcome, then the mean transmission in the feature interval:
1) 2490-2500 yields 2.1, 1.64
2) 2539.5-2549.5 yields 0.2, 2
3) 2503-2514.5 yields 0.8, 1.93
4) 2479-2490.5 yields 5.1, 1.17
